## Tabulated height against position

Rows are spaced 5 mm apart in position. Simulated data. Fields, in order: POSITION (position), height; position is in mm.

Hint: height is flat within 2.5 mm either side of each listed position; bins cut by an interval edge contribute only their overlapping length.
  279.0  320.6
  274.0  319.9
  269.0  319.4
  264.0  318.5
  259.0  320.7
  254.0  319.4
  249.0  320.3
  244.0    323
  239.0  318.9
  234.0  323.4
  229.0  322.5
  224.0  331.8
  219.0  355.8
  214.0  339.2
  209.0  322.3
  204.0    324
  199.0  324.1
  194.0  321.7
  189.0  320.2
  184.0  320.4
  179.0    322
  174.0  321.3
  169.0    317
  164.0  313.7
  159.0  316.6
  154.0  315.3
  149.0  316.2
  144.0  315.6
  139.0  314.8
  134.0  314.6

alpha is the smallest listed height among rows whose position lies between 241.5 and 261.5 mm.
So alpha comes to 319.4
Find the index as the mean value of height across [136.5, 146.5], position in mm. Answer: 315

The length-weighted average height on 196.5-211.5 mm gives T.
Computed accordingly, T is 323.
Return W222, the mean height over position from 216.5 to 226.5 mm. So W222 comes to 344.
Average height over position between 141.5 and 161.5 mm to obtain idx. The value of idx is 316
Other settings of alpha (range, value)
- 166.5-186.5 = 317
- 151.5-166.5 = 313.7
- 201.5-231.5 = 322.3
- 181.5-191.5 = 320.2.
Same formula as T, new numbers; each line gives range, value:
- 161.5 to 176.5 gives 317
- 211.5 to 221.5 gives 348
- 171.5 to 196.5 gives 321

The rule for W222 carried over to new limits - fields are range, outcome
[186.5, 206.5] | 322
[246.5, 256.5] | 320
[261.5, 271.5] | 319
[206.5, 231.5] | 334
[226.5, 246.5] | 322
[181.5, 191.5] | 320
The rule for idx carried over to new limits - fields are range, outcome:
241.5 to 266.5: 320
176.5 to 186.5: 321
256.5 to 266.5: 320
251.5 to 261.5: 320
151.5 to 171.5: 316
